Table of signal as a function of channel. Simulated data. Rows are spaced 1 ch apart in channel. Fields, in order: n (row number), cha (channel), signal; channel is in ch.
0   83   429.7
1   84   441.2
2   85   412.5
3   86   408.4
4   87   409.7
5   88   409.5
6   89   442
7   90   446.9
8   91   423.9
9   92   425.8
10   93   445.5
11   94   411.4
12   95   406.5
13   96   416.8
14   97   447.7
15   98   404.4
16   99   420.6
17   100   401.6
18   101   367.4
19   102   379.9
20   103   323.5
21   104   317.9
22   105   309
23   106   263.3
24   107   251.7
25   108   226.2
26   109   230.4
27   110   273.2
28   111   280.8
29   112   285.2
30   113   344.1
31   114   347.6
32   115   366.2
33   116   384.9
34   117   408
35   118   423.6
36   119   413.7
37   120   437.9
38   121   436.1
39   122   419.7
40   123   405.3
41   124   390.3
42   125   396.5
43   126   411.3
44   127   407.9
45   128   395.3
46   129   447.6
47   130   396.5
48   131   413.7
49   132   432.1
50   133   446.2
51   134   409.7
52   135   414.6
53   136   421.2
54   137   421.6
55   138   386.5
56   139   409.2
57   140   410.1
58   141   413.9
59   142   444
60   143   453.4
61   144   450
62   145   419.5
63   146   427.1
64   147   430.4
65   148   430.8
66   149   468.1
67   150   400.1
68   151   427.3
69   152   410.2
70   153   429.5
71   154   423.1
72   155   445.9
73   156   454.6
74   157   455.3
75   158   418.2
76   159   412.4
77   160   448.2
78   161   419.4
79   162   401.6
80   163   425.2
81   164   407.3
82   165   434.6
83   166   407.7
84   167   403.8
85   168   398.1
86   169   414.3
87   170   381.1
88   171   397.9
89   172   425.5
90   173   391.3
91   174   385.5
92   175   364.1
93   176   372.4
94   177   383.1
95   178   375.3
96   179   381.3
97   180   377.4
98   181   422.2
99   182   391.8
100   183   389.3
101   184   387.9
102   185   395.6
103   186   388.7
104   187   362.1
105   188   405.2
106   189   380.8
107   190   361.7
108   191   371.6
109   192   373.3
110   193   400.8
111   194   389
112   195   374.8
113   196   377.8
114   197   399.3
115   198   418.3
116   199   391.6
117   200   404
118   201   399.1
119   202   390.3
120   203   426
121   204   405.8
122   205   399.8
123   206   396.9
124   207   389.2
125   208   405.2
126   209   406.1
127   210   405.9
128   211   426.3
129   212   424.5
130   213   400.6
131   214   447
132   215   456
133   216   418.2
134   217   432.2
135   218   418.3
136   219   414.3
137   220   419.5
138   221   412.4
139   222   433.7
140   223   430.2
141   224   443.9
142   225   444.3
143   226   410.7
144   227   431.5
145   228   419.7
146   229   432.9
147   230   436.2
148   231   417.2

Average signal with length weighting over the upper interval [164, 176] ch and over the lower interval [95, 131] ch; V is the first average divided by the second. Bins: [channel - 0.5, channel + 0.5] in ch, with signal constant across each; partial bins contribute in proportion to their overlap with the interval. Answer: 1.1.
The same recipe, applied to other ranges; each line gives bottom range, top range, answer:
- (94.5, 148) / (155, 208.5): 1.03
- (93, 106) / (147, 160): 1.13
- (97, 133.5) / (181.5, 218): 1.08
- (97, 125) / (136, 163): 1.20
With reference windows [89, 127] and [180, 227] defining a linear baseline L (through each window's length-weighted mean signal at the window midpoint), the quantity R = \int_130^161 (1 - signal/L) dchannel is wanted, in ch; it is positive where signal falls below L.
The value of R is -3.3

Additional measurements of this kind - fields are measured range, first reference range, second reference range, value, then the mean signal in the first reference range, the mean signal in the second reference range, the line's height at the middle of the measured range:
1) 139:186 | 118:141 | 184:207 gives -1.12 ch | 415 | 391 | 403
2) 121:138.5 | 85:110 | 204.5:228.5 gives -1.24 ch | 373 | 420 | 386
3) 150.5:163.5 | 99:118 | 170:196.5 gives -2.29 ch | 325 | 386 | 364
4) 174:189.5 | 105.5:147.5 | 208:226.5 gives 0.92 ch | 387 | 424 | 410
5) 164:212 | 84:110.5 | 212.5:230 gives 2.13 ch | 373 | 428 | 413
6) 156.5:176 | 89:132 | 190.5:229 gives -0.63 ch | 378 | 411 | 396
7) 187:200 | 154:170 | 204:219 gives 0.97 ch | 422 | 416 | 418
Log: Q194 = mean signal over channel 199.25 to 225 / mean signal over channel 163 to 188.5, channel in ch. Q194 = 1.06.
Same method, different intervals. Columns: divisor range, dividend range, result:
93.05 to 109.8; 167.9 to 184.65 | 1.12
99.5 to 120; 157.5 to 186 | 1.20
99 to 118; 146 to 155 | 1.32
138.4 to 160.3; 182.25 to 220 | 0.93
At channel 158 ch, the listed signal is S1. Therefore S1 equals 418.2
